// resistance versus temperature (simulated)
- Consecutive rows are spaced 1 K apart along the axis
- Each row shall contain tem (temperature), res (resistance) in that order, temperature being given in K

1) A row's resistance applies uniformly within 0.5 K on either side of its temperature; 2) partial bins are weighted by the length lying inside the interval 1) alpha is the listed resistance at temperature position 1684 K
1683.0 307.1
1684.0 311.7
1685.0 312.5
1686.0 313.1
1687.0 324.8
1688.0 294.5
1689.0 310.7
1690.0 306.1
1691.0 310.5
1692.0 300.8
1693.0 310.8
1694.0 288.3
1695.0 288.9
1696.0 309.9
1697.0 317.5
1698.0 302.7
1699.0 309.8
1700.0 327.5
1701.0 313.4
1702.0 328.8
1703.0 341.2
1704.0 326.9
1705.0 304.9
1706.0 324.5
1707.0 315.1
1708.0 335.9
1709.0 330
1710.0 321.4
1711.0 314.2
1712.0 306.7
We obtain 311.7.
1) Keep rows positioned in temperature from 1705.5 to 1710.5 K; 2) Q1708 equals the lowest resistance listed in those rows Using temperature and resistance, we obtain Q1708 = 315.1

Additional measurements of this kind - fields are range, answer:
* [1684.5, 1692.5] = 294.5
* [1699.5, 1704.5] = 313.4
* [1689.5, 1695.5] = 288.3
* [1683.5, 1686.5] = 311.7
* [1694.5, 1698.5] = 288.9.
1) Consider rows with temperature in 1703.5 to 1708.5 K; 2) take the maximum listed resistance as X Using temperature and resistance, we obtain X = 335.9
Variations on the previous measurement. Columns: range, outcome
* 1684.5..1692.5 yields 324.8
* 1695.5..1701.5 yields 327.5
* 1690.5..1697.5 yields 317.5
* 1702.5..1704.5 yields 341.2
